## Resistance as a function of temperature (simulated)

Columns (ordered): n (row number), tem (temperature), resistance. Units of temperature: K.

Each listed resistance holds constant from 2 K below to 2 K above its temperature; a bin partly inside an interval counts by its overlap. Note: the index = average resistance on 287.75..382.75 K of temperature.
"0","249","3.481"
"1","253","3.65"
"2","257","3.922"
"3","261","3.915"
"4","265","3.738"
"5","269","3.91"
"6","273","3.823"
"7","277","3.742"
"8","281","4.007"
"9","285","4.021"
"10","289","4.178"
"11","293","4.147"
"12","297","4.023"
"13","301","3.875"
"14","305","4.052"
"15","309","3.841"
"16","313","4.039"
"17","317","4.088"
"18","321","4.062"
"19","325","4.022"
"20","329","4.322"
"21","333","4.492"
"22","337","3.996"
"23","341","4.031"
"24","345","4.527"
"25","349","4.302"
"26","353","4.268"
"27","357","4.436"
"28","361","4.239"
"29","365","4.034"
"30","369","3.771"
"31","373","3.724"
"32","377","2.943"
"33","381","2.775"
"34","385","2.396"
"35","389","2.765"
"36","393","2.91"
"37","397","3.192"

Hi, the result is 4.01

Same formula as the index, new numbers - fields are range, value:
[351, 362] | 4.32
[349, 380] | 3.9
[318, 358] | 4.24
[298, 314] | 3.95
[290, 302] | 4.04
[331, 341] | 4.2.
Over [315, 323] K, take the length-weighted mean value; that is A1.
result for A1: 4.08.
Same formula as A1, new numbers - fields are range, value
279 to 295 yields 4.09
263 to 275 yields 3.82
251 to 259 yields 3.79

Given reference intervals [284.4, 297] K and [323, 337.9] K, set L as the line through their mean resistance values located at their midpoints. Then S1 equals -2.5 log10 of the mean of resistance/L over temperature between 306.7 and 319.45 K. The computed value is 0.05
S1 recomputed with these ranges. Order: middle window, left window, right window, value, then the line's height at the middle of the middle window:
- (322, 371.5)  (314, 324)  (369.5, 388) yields -0.18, 3.58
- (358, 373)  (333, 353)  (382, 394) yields -0.16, 3.46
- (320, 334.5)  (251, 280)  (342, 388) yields -0.12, 3.78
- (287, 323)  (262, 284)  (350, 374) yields -0.02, 3.94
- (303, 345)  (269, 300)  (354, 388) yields -0.09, 3.78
